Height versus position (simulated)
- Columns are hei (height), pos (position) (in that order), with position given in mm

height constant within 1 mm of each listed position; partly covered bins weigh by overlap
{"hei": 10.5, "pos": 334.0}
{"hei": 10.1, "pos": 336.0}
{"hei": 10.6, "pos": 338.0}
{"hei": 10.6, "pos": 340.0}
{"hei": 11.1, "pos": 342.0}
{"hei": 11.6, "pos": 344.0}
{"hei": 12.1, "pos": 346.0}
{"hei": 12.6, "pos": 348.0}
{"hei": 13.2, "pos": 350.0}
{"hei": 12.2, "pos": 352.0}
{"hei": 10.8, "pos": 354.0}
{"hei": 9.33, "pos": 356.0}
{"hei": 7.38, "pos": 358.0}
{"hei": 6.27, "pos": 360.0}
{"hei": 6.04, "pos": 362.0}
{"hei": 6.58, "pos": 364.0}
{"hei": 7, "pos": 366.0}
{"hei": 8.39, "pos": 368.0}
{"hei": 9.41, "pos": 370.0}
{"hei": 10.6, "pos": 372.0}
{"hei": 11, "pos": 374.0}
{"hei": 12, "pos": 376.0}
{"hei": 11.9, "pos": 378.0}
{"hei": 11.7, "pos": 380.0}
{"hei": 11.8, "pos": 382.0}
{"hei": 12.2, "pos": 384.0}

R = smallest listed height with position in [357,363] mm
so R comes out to 6.04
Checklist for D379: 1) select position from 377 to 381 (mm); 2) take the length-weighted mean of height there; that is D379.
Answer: 11.8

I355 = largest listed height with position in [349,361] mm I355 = 13.2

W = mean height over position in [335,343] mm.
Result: 10.6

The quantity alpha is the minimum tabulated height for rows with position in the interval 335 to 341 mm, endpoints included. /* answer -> 10.1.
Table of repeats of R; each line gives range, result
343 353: 11.6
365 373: 7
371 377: 10.6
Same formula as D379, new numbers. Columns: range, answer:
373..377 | 11.5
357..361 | 6.82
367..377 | 10.3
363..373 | 8.4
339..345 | 11.1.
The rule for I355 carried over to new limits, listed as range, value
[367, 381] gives 12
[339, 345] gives 11.6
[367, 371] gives 9.41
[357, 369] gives 8.39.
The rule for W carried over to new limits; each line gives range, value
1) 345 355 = 12.2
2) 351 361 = 9.2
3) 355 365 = 7.12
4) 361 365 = 6.31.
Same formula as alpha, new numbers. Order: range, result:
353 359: 7.38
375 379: 11.9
